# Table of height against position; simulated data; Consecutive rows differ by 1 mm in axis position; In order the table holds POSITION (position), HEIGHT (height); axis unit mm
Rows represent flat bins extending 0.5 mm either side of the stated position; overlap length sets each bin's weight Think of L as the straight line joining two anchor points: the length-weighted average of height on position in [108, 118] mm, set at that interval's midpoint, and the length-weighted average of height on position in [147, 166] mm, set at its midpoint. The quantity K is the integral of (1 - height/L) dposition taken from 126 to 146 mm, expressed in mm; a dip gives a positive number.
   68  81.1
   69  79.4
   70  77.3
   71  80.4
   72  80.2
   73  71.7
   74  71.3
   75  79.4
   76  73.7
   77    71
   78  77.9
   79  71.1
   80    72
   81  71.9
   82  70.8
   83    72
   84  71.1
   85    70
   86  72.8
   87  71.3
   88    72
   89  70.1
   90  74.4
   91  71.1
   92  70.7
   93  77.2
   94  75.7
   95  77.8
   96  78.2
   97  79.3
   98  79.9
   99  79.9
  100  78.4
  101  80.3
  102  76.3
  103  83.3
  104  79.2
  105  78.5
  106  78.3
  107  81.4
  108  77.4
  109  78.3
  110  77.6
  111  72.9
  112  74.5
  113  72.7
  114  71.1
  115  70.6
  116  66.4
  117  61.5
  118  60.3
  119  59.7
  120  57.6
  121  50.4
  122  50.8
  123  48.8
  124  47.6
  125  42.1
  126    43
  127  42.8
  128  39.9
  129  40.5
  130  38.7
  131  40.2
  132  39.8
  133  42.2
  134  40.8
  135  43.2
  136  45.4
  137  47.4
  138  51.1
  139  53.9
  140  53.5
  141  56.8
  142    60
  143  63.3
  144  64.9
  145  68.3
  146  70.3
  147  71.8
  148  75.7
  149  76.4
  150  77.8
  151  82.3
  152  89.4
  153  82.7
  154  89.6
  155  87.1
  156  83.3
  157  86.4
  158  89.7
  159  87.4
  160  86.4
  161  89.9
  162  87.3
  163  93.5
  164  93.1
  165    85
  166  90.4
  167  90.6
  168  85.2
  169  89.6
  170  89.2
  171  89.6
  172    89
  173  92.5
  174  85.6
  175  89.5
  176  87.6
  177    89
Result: 7.5 mm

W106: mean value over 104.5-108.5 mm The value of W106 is 78.9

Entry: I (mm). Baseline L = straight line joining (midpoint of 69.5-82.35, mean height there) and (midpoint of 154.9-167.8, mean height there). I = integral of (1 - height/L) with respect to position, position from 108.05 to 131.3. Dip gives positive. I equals 6.9 mm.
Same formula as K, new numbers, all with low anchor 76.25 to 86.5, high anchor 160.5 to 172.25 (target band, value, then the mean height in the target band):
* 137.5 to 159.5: 3.13 mm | 73.7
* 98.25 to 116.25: 0.14 mm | 76.7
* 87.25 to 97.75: -0.04 mm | 74.7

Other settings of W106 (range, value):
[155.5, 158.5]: 86.5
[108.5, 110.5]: 77.9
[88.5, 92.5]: 71.6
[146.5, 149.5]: 74.6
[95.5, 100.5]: 79.1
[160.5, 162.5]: 88.6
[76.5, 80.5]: 73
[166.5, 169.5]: 88.5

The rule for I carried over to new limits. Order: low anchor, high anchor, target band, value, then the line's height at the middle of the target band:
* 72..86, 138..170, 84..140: 8.7 mm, 75.6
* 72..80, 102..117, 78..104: -0.1 mm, 74.6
